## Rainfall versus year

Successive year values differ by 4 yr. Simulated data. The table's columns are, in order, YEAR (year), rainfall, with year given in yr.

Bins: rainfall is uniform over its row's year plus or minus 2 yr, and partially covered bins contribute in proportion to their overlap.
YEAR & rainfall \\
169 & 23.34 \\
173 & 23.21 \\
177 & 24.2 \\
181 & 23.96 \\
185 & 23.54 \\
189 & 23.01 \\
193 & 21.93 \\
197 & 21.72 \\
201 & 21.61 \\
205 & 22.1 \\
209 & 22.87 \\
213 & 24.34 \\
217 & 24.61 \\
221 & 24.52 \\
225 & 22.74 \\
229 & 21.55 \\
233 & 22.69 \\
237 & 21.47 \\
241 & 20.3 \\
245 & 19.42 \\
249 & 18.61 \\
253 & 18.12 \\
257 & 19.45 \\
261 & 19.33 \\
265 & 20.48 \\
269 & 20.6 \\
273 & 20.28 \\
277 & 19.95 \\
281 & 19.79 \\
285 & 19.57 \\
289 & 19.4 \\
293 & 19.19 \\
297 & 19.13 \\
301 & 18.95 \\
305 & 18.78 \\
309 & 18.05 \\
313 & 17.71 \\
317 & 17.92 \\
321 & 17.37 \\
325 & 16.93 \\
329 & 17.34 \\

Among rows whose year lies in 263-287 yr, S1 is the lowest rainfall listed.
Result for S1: 19.57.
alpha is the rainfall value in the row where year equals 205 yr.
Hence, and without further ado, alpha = 22.1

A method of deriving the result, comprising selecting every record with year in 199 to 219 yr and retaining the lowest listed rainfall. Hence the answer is 21.61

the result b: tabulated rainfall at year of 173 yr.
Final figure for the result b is 23.21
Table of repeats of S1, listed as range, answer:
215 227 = 22.74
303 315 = 17.71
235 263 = 18.12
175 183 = 23.96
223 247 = 19.42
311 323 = 17.37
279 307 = 18.78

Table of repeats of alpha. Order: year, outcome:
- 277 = 19.95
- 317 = 17.92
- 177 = 24.2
